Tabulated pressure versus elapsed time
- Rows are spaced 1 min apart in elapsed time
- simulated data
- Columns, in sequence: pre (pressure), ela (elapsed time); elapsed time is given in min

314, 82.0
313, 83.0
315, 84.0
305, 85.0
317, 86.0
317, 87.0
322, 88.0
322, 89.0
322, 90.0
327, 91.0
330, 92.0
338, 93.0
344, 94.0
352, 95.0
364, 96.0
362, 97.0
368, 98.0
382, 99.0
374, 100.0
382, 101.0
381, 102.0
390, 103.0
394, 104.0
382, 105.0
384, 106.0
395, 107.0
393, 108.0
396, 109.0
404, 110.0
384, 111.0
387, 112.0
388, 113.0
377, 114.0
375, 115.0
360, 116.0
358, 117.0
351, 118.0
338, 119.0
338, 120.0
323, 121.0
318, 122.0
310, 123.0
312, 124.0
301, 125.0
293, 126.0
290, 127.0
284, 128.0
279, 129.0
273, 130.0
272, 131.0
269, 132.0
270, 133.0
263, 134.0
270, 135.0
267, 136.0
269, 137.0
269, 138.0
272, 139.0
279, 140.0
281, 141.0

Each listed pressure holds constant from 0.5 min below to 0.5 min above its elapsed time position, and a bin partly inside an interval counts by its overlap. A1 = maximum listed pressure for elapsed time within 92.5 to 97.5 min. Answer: 364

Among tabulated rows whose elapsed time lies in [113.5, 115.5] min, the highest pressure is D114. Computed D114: 377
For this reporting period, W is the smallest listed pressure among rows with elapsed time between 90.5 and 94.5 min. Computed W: 327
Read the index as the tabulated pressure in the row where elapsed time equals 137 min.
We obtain 269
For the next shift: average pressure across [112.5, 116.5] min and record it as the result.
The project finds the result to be 375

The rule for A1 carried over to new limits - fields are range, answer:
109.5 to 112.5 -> 404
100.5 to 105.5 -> 394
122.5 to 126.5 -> 312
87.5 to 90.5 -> 322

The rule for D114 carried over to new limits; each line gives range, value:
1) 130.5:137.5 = 272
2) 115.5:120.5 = 360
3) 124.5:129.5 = 301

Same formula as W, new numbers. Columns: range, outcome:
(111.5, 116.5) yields 360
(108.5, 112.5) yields 384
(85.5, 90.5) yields 317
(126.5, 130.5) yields 273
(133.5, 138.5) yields 263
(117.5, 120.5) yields 338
